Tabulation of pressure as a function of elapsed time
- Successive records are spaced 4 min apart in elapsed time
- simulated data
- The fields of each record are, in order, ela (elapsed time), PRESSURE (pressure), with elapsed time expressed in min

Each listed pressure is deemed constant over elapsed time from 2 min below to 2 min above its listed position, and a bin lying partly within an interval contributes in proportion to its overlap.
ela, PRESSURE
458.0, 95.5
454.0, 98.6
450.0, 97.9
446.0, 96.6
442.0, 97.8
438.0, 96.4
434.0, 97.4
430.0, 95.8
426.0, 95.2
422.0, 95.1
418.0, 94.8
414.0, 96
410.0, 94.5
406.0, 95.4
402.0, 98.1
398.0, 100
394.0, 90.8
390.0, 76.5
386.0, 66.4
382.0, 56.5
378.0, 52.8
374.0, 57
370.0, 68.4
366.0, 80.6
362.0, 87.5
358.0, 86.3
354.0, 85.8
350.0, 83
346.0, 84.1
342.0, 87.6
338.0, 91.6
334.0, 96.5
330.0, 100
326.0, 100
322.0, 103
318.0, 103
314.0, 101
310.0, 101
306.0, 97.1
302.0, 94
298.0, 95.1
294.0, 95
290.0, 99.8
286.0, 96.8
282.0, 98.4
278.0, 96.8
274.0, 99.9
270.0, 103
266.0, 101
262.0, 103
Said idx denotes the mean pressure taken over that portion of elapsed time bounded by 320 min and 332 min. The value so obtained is 101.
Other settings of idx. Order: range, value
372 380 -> 54.9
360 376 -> 73.4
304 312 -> 99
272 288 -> 98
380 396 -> 72.6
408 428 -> 95.1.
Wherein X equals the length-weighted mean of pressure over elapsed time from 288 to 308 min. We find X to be 96.2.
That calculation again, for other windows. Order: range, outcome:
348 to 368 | 84.6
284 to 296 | 97.2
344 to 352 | 83.5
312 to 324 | 102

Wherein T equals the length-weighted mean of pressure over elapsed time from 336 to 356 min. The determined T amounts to 86.4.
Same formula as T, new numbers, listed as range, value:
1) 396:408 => 97.8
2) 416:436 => 95.7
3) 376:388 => 58.6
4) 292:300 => 95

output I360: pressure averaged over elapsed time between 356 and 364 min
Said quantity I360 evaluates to 86.9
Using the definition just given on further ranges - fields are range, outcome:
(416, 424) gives 94.9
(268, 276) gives 101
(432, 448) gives 97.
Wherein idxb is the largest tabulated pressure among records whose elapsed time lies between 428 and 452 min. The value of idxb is 97.9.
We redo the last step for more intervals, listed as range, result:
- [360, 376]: 87.5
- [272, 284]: 99.9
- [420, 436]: 97.4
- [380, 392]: 76.5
